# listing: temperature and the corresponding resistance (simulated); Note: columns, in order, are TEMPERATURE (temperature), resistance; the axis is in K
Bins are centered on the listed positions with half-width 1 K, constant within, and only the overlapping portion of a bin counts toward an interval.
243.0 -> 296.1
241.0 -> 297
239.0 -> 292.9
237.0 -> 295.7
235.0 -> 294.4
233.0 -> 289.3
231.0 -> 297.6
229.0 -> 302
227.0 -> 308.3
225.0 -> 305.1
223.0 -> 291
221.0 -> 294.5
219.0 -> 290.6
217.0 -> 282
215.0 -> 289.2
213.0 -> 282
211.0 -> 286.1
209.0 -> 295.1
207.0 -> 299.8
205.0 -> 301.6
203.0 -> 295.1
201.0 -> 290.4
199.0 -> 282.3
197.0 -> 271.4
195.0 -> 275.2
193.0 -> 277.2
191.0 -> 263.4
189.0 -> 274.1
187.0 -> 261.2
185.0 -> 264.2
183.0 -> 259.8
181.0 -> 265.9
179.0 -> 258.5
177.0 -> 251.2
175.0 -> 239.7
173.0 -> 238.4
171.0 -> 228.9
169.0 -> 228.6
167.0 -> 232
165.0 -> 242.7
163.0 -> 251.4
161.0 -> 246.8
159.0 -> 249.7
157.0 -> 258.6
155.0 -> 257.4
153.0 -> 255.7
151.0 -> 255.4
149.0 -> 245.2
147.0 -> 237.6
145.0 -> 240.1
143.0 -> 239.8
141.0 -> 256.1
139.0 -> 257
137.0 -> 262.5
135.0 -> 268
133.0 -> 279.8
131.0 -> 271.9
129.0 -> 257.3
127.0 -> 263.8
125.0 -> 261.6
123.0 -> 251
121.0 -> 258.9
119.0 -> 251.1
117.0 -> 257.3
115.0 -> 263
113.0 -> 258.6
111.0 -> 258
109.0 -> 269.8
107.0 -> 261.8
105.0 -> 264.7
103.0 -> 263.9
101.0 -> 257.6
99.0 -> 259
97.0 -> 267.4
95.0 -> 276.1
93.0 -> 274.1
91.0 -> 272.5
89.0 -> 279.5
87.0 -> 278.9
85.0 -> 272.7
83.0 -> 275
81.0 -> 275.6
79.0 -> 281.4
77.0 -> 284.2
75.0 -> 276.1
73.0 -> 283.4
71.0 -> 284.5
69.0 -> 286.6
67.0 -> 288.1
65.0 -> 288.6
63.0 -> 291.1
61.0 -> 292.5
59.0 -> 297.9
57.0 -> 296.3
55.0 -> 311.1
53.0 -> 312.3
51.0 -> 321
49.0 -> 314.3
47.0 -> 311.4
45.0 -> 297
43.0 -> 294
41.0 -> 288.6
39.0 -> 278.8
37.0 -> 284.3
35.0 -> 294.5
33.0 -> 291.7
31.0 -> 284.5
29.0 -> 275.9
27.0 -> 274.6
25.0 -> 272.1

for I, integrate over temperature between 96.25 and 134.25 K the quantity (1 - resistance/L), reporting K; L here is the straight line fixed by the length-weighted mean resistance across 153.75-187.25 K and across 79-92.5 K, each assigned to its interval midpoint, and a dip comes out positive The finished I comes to 0.7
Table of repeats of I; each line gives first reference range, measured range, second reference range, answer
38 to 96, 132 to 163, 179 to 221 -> 3.3 K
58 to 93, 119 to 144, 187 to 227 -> 2.1 K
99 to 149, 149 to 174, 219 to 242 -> 2.4 K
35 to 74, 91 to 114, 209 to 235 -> 2.3 K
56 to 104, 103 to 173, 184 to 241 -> 7.1 K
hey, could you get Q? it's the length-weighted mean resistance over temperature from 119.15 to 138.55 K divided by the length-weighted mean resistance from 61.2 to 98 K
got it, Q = 0.9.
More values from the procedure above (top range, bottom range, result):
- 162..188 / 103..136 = 0.94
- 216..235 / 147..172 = 1.20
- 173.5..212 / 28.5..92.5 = 0.95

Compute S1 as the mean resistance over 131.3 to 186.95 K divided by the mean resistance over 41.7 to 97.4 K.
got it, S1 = 0.87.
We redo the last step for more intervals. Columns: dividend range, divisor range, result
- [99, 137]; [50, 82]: 0.90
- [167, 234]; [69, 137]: 1.03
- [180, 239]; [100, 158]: 1.11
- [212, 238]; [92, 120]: 1.12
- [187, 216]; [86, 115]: 1.06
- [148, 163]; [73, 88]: 0.91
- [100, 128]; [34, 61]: 0.87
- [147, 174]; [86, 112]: 0.91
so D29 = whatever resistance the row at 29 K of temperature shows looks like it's 275.9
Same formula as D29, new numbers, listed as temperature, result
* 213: 282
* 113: 258.6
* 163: 251.4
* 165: 242.7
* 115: 263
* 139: 257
